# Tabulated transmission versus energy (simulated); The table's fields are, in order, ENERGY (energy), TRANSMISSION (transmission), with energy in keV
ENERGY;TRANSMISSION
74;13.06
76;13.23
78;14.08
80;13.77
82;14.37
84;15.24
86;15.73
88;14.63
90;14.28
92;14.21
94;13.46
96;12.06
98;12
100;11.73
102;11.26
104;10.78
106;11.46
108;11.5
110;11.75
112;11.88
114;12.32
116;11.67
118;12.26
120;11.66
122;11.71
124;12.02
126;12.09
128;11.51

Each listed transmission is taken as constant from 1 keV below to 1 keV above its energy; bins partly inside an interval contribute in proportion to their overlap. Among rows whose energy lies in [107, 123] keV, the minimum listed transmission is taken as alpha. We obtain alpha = 11.5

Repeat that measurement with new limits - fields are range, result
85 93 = 14.21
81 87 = 14.37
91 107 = 10.78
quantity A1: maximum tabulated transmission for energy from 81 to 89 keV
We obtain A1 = 15.73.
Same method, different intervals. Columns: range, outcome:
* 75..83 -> 14.37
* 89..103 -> 14.28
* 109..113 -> 11.88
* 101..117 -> 12.32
